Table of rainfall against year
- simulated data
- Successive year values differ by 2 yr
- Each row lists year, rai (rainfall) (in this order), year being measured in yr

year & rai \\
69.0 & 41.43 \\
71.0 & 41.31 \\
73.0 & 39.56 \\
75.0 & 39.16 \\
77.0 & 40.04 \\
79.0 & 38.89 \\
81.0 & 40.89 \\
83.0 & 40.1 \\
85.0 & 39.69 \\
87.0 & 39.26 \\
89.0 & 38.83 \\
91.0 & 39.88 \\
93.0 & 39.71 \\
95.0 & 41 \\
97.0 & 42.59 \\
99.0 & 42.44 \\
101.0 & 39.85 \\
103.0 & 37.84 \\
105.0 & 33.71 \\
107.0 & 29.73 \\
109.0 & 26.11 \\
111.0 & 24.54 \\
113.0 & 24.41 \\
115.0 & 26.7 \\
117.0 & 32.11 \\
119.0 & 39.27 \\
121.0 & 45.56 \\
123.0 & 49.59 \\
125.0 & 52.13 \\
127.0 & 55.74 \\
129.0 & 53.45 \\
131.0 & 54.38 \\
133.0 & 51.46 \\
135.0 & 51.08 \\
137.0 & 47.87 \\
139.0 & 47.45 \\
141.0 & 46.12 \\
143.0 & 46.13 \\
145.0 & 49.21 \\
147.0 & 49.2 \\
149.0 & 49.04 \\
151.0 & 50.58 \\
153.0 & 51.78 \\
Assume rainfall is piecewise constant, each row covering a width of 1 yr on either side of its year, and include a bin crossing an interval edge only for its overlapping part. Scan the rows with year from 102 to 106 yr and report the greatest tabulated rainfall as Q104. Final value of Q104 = 37.84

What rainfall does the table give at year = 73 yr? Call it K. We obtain 39.56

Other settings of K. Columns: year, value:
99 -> 42.44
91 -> 39.88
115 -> 26.7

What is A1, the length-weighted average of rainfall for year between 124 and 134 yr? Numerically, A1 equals 53.4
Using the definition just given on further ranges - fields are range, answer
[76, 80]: 39.5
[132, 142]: 48.8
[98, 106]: 38.5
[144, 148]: 49.2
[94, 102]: 41.5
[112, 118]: 27.7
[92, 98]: 41.1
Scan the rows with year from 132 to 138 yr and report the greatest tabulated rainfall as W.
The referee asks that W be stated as 51.46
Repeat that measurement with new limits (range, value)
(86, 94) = 39.88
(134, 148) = 51.08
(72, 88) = 40.89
